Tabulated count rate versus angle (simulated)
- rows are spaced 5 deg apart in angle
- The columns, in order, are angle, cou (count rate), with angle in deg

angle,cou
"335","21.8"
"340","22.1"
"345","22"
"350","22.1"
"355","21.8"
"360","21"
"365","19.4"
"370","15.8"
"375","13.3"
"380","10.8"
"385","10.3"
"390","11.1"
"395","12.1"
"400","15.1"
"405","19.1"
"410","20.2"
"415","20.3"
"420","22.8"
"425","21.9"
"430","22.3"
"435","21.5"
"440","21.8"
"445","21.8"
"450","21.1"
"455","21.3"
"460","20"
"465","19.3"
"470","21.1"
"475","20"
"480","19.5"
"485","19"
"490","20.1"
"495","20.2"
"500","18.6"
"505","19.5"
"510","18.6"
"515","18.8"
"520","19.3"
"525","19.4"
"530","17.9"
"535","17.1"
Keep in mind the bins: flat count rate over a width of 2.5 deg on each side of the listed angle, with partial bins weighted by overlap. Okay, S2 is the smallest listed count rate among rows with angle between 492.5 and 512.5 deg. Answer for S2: 18.6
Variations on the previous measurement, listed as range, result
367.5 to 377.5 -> 13.3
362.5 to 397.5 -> 10.3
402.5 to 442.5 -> 19.1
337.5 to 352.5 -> 22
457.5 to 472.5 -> 19.3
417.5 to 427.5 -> 21.9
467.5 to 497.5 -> 19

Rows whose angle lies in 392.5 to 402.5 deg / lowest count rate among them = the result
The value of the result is 12.1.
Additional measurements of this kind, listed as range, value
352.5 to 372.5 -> 15.8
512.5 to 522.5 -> 18.8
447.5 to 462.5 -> 20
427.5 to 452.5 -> 21.1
